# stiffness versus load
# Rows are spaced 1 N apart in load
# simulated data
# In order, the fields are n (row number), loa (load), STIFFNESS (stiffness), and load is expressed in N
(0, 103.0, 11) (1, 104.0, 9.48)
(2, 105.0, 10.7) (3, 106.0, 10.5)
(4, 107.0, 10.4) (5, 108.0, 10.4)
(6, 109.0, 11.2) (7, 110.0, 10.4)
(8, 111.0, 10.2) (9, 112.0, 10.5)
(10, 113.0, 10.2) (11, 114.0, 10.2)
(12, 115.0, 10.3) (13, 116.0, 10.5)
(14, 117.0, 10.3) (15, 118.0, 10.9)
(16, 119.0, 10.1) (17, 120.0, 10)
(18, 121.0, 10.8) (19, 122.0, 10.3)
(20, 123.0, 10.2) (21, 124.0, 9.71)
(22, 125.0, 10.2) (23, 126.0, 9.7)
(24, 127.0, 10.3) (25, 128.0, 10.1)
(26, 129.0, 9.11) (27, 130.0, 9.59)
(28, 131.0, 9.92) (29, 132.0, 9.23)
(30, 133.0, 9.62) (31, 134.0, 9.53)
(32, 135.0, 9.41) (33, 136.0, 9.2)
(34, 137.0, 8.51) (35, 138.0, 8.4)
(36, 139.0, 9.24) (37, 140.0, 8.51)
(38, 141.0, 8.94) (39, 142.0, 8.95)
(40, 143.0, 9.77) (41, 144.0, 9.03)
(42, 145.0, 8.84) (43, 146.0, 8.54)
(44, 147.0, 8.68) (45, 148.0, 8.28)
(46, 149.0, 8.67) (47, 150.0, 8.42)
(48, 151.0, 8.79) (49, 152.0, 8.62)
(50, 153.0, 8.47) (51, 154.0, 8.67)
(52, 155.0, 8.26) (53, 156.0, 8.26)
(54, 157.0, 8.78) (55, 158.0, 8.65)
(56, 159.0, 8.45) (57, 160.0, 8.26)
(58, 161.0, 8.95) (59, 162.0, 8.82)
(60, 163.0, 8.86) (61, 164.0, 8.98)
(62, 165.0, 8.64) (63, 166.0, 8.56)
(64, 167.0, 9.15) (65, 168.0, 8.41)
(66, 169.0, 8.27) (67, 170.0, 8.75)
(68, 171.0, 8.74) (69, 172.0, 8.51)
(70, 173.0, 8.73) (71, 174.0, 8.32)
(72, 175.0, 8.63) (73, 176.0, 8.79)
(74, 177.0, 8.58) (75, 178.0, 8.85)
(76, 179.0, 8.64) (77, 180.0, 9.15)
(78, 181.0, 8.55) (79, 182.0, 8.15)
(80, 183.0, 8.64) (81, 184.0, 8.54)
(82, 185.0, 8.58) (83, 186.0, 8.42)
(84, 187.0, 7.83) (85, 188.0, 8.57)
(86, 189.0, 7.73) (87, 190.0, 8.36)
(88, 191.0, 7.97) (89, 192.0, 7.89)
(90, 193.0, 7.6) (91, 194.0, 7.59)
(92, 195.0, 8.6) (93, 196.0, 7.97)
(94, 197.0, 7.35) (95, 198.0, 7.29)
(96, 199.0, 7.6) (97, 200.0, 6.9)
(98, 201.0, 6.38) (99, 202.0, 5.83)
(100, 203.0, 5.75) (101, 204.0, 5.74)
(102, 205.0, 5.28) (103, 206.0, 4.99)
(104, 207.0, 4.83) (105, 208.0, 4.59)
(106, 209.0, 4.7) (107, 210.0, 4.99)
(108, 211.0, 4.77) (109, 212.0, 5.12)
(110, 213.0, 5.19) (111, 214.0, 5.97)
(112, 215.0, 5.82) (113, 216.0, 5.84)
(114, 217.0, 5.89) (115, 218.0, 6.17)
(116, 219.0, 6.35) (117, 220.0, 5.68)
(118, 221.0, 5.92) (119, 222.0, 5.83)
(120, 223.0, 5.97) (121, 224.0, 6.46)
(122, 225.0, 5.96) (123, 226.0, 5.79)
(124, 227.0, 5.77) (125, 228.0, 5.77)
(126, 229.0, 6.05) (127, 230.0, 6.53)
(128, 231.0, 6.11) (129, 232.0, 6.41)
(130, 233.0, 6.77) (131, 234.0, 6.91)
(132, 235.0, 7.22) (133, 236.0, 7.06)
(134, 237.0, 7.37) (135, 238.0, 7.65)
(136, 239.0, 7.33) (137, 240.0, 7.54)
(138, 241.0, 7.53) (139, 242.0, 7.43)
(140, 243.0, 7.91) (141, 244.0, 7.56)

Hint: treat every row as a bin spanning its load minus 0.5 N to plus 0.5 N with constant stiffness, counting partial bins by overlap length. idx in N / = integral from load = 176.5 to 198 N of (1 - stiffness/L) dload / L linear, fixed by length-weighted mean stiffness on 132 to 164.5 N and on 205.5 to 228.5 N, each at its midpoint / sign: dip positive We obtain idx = -3.9 N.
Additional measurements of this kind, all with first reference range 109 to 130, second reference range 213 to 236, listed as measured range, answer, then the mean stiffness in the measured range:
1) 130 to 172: 0.8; 8.81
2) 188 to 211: 1.7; 6.63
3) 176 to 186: -1.0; 8.63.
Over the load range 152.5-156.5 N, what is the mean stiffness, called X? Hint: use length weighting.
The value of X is 8.41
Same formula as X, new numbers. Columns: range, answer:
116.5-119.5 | 10.4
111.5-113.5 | 10.3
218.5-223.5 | 5.95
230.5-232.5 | 6.26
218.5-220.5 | 6.01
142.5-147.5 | 8.97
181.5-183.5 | 8.39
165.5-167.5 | 8.86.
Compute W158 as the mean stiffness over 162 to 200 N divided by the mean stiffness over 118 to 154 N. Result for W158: 0.90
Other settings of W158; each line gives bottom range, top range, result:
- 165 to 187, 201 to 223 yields 0.64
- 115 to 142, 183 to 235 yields 0.67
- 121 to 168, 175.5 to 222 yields 0.77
